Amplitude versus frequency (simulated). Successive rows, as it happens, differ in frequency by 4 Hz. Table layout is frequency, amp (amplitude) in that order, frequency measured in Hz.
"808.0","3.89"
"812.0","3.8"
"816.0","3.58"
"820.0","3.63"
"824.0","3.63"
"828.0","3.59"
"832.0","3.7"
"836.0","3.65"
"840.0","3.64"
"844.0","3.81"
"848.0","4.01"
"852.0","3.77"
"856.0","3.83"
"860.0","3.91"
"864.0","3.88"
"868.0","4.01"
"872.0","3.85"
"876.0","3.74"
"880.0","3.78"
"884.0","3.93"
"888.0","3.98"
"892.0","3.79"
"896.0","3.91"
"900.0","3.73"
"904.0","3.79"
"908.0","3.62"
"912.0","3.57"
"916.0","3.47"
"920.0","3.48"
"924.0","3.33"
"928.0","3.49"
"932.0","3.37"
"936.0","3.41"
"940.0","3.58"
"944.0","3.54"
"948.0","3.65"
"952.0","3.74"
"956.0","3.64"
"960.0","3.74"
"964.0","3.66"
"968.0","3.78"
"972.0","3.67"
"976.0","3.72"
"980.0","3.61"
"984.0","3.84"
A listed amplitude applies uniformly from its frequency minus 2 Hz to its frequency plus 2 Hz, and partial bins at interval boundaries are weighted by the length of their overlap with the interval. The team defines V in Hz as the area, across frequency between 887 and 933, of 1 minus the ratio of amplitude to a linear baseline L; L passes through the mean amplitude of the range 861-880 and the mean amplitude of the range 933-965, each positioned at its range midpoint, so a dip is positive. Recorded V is 1.38 Hz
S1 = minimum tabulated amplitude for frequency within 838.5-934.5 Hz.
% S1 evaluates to 3.33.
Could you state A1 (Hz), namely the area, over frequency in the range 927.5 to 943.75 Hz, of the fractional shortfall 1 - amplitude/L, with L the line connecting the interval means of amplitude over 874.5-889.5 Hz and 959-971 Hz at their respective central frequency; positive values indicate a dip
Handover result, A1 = 1.30 Hz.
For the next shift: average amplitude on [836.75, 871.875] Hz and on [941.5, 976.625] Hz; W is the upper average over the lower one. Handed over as 0.96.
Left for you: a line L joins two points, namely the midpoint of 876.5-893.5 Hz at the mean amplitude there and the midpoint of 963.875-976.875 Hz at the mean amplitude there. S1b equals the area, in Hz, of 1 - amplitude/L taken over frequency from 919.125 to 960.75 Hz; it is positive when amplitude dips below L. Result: 2.5 Hz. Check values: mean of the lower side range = 3.86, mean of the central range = 3.54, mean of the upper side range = 3.71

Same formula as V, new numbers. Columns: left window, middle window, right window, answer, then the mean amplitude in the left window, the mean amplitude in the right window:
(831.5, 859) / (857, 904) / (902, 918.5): -2.20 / 3.78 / 3.61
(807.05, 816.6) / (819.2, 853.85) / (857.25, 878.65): 0.89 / 3.77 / 3.87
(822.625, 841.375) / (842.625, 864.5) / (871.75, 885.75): -0.85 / 3.64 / 3.82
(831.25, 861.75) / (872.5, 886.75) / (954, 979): -0.24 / 3.79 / 3.7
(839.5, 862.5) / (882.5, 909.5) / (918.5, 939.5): -1.65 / 3.84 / 3.43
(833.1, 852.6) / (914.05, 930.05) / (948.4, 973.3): 1.22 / 3.77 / 3.7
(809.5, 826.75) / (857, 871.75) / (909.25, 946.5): -1.37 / 3.66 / 3.48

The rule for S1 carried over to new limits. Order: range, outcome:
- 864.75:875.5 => 3.85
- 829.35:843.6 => 3.64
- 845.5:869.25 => 3.77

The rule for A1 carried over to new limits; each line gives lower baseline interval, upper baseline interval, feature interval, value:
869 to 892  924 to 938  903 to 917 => -0.1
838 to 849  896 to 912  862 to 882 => -0.5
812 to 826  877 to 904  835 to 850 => -0.3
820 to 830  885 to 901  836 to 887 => -1.3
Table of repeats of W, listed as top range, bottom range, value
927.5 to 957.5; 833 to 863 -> 0.93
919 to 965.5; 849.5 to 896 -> 0.92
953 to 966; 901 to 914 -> 1.01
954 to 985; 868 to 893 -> 0.96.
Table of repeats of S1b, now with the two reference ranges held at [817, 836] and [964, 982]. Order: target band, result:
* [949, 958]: 0.00 Hz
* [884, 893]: -0.61 Hz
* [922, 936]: 1.05 Hz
